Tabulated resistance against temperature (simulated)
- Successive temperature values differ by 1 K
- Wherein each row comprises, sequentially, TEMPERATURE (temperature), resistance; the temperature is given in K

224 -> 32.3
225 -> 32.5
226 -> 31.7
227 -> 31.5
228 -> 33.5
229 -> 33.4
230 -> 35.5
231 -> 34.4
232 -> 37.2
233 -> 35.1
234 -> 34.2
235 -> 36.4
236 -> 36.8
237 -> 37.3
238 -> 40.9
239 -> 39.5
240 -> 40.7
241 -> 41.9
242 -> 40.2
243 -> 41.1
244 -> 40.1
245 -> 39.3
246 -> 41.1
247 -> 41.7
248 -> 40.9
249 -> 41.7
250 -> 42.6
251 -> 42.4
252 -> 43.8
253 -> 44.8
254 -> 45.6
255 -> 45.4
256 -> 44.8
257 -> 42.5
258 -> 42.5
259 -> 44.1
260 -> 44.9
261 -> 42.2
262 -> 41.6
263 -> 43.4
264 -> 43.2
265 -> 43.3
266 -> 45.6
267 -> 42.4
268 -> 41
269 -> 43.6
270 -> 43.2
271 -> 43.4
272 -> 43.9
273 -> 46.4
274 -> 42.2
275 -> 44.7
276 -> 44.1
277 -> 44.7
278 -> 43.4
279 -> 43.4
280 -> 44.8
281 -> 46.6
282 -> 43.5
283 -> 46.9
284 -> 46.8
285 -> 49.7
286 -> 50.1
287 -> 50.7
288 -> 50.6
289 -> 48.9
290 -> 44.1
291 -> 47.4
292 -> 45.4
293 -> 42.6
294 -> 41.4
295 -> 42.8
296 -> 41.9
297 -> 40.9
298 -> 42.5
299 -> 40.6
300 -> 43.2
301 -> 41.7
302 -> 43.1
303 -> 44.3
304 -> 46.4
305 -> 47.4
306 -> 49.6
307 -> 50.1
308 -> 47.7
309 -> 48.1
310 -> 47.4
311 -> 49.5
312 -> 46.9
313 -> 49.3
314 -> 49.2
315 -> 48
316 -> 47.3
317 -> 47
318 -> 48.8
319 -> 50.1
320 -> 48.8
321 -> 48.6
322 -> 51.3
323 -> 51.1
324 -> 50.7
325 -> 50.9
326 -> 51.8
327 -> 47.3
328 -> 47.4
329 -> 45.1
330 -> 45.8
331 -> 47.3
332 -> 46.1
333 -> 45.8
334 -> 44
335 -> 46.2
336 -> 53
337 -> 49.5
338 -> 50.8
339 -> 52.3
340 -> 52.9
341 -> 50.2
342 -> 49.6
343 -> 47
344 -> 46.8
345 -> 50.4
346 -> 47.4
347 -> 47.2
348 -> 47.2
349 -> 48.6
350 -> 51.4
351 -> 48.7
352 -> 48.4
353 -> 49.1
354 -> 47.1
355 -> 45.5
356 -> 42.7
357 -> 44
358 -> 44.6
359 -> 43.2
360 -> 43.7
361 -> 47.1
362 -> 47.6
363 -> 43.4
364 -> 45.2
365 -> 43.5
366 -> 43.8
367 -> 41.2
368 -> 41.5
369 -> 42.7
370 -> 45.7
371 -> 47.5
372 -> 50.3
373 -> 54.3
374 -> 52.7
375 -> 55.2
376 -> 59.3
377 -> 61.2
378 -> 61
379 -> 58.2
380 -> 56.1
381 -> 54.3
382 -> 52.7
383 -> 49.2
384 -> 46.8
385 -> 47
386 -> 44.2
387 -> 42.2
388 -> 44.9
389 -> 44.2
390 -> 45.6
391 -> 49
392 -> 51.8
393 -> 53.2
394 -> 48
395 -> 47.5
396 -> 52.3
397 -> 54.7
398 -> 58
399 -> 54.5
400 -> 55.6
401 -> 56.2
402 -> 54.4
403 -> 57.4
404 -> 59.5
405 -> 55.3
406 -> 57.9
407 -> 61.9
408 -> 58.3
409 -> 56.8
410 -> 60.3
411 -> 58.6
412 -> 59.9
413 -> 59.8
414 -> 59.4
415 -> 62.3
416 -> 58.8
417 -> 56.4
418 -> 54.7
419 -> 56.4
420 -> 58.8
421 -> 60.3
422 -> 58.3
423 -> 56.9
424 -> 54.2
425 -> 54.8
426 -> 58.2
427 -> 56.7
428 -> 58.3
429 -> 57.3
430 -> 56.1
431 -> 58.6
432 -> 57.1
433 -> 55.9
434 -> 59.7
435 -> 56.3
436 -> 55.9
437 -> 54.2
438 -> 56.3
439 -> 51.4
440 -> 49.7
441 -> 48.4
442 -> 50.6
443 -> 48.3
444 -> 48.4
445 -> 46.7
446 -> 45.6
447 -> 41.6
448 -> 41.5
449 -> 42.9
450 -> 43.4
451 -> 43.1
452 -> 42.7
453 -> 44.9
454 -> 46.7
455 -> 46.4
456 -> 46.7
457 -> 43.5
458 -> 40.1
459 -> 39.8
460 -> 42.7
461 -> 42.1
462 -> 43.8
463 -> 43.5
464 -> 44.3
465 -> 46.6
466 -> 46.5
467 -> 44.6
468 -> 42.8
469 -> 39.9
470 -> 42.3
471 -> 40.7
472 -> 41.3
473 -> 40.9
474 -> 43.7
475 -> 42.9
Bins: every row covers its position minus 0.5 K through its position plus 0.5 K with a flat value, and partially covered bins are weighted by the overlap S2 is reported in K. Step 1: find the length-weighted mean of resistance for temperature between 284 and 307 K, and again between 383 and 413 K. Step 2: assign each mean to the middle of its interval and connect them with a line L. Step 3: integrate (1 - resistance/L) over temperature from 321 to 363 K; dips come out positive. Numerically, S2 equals 0.8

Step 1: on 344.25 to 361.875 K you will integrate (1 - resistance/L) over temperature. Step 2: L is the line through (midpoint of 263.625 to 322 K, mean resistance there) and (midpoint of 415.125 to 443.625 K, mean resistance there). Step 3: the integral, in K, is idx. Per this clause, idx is 1.1 K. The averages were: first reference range 45.7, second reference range 55.7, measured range 46.9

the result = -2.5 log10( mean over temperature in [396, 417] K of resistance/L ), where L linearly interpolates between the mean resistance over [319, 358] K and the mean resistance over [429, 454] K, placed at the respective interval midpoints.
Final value -0.17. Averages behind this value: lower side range 48.3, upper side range 50.1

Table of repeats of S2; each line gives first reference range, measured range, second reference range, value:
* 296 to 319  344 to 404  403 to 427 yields 4.75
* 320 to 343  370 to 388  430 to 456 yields -1.06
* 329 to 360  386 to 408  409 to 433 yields 0.89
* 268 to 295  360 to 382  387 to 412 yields 0.79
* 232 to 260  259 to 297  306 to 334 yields -0.41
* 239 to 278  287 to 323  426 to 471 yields -1.90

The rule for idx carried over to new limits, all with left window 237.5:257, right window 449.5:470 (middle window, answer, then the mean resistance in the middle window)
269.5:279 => -0.4 K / 44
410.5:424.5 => -4.8 K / 58.2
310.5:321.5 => -1.5 K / 48.5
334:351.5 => -2.6 K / 49.2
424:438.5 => -4.4 K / 56.7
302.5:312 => -1.2 K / 47.8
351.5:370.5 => -0.8 K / 44.7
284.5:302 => -1.0 K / 44.9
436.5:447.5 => -1.4 K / 49.2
